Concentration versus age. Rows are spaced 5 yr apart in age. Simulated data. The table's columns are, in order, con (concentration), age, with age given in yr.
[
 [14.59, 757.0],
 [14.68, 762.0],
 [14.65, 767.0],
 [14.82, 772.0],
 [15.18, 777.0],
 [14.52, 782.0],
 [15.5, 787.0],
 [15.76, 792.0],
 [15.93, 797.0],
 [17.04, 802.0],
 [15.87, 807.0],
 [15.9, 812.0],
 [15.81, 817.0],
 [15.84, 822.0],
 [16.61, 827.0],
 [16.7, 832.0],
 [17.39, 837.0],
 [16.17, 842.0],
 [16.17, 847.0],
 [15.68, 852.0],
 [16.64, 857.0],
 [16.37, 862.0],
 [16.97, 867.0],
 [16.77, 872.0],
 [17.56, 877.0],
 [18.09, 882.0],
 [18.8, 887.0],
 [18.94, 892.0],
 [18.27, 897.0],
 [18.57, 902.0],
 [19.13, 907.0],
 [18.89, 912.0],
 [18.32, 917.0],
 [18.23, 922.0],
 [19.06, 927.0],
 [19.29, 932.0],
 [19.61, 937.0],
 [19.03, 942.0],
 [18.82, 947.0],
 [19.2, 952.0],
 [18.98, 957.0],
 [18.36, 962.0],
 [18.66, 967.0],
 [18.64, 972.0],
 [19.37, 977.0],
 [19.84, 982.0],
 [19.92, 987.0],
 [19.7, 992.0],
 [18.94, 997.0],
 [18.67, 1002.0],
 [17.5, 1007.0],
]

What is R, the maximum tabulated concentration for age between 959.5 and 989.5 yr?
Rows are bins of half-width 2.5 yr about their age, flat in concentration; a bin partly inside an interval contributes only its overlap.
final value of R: 19.92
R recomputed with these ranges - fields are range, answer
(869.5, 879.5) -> 17.56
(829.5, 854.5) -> 17.39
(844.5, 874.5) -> 16.97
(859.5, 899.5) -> 18.94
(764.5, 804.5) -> 17.04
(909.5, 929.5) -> 19.06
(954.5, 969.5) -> 18.98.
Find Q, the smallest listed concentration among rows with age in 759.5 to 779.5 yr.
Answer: 14.65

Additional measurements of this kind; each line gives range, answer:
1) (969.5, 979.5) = 18.64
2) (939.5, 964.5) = 18.36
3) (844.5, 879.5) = 15.68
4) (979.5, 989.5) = 19.84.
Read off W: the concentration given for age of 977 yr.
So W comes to 19.37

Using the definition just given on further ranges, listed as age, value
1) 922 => 18.23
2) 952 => 19.2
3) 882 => 18.09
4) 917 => 18.32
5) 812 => 15.9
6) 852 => 15.68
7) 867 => 16.97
